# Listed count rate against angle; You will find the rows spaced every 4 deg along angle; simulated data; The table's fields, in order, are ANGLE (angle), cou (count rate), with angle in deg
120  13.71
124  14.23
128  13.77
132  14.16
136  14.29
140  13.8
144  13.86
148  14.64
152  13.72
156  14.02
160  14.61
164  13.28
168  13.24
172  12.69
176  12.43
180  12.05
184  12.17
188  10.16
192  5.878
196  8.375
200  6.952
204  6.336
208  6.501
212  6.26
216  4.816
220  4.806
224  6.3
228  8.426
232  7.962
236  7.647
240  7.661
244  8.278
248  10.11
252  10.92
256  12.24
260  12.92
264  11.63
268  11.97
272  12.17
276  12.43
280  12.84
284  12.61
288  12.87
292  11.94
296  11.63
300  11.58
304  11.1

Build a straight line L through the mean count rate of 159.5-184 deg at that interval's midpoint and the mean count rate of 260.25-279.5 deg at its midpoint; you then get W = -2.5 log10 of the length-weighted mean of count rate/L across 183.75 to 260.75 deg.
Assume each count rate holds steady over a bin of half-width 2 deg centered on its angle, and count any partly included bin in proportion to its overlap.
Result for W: 0.475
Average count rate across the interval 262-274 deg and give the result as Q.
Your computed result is 11.9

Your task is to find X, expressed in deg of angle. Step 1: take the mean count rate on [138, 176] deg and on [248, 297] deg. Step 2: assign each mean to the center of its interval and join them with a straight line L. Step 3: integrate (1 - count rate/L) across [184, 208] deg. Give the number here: 9.7 deg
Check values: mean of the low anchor 13.7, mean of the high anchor 12.1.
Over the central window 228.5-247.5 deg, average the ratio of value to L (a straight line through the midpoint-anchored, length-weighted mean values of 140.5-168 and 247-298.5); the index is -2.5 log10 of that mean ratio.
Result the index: 0.480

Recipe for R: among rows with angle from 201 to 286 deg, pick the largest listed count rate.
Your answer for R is 12.92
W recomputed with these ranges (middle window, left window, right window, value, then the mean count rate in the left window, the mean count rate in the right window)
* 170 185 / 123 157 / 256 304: 0.10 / 14.1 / 12.2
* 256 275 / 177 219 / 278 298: -0.09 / 7.98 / 12.4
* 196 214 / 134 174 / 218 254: 0.46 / 13.8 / 8.01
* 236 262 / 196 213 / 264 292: 0.01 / 6.75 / 12.4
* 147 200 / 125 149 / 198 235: -0.11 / 14.1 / 6.52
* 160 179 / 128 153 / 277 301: 0.06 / 14.1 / 12.3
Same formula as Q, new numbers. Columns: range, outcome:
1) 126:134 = 14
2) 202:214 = 6.37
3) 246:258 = 11.1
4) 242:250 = 9.19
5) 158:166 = 13.9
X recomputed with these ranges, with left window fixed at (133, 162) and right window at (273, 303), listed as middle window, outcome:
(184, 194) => 3.49 deg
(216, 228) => 6.59 deg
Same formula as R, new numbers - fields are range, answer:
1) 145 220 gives 14.64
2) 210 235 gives 8.426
